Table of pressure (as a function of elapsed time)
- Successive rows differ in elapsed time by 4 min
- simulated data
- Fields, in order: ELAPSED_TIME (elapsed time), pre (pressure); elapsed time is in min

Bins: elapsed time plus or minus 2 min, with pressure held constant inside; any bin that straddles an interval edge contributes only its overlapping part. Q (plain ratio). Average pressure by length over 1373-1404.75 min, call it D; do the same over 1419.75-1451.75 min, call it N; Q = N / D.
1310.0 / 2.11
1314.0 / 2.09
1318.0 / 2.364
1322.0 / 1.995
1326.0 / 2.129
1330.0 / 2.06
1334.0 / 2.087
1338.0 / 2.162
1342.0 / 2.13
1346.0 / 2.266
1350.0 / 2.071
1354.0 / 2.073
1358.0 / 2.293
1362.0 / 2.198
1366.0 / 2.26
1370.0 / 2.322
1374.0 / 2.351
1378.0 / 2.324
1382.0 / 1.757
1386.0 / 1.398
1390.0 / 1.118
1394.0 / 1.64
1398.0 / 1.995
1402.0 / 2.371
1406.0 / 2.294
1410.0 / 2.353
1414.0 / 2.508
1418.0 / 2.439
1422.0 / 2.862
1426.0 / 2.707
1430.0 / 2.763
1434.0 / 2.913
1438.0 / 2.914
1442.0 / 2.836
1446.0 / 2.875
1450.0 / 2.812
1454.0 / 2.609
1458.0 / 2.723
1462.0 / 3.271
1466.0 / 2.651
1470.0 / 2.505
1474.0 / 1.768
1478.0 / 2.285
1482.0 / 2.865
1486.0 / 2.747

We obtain 1.52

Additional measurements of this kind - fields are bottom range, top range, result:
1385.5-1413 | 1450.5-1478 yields 1.34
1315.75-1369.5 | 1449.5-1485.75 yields 1.20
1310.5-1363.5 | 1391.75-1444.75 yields 1.17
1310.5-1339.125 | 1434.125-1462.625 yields 1.34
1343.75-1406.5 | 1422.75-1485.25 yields 1.33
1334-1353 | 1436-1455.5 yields 1.31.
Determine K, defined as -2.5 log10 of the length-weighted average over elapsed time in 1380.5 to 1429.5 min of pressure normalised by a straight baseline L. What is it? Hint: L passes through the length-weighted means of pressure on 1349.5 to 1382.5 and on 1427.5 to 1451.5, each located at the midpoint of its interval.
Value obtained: 0.20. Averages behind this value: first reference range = 2.21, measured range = 2.14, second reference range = 2.85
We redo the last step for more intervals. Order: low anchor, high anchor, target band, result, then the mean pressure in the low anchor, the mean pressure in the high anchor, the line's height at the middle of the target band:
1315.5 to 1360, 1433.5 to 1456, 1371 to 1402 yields 0.303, 2.15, 2.82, 2.45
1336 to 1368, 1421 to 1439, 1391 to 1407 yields 0.274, 2.18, 2.83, 2.57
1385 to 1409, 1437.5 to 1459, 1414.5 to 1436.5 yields -0.152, 1.84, 2.79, 2.37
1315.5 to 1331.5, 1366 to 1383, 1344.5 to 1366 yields 0.002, 2.14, 2.22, 2.19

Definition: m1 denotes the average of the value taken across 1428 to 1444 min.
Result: 2.86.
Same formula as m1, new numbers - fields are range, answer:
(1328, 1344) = 2.11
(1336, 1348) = 2.19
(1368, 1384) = 2.19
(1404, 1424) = 2.49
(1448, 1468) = 2.81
